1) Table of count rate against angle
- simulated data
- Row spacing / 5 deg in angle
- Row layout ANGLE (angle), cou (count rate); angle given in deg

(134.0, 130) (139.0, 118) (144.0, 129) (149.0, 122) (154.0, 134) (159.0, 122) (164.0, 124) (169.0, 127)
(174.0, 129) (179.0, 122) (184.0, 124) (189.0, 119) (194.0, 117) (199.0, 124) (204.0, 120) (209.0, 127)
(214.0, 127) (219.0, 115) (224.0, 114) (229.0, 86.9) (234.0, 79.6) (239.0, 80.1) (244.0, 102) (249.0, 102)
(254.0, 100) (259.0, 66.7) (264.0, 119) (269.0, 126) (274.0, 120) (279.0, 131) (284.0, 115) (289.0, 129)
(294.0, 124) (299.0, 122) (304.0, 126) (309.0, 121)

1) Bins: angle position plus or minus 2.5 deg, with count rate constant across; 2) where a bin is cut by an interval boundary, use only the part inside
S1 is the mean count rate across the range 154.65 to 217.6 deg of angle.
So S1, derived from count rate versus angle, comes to 124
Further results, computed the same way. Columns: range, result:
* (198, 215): 124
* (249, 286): 110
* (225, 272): 96.6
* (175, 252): 111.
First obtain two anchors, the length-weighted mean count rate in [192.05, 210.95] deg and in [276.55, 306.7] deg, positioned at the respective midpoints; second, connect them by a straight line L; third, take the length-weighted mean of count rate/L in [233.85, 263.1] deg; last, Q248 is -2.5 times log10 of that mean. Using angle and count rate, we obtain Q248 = 0.33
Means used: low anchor 122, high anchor 124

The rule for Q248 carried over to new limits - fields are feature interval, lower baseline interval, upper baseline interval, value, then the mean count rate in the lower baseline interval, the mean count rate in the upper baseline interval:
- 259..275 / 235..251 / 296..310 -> -0.08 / 93.1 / 123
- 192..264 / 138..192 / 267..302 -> 0.18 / 125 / 124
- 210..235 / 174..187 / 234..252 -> -0.04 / 124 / 92.8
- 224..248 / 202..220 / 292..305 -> 0.33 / 123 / 124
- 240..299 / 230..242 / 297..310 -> -0.10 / 81.7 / 123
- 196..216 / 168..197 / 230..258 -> -0.13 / 123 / 91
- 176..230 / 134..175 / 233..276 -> -0.05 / 126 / 99.9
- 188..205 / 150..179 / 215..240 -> -0.08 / 126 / 97.9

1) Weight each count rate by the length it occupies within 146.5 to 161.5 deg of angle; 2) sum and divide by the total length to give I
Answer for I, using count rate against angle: 126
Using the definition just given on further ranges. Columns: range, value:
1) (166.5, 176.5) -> 128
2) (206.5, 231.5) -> 114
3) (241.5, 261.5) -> 92.7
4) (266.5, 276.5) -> 123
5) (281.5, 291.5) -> 122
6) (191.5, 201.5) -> 120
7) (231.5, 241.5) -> 79.8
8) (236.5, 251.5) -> 94.7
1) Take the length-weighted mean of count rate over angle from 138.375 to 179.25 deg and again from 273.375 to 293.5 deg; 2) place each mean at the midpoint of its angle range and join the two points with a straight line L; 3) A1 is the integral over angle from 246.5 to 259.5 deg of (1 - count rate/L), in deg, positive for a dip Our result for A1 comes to 3.3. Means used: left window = 126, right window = 124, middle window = 93.1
